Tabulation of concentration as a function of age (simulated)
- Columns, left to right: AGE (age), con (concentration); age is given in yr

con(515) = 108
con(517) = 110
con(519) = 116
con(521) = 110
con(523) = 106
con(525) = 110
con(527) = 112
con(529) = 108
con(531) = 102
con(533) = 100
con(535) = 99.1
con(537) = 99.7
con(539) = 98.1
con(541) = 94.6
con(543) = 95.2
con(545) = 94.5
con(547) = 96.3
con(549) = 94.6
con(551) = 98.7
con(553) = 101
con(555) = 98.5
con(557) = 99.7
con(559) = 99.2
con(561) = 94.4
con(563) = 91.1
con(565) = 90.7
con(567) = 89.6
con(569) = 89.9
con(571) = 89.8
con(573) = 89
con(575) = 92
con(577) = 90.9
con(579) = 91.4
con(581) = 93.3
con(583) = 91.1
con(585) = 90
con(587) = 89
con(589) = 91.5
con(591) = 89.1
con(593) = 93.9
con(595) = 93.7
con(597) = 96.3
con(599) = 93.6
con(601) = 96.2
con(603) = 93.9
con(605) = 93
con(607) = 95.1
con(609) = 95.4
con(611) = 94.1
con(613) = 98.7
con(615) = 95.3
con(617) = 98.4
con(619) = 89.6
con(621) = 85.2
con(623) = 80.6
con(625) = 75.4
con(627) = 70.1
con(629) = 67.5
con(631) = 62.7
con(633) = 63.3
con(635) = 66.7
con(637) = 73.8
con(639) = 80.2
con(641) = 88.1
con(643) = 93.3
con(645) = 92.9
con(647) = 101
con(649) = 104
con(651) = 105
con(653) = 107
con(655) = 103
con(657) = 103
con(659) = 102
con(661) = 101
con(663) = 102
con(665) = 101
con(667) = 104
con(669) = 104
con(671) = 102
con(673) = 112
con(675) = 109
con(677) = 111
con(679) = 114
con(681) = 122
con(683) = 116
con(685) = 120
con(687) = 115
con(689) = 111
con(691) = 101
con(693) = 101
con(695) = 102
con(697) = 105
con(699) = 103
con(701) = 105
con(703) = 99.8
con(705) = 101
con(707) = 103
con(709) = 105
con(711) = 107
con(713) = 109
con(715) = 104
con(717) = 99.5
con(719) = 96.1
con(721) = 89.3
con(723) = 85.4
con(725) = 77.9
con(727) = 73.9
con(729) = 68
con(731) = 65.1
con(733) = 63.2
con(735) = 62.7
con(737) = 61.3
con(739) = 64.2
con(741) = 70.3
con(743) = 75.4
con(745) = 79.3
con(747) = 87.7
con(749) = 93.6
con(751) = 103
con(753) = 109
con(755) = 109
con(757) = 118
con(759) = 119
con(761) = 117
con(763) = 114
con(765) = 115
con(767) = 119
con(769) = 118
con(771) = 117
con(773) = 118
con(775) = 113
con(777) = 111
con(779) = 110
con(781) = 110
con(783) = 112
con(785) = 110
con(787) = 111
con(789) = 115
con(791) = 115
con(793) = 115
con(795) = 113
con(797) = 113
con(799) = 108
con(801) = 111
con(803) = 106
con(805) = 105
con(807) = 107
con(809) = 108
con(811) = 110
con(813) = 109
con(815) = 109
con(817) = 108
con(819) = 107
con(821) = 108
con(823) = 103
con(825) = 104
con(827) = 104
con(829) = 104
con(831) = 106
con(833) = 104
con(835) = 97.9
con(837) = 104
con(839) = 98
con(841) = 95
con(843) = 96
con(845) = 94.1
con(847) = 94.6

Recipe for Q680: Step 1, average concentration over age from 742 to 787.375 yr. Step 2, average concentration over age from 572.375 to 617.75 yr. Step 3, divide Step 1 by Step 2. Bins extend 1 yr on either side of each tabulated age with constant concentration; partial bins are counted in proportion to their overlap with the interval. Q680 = 1.16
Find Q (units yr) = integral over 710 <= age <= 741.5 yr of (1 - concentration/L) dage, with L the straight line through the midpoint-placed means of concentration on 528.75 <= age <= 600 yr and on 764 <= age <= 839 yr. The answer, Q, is 7.0 yr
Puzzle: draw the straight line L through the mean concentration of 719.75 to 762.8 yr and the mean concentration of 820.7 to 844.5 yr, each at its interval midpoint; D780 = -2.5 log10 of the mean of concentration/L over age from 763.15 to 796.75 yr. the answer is -0.225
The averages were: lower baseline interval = 85.9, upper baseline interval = 102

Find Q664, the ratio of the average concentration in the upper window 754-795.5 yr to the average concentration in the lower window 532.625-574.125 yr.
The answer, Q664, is 1.20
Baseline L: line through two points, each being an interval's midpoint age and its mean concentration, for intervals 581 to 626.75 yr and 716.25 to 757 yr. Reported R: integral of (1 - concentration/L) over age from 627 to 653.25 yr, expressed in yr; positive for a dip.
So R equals 1.5 yr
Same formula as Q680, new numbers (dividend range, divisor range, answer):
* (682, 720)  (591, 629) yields 1.17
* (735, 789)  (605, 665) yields 1.15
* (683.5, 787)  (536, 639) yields 1.10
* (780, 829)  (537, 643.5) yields 1.21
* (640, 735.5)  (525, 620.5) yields 1.05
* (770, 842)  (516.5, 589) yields 1.11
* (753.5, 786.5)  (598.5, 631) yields 1.30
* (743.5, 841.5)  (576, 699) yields 1.13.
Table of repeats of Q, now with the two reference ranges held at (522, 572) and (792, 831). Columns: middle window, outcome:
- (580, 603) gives 1.66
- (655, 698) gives -1.87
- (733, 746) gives 4.55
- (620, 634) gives 4.01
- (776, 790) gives -0.58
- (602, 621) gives 1.17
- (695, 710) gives 0.12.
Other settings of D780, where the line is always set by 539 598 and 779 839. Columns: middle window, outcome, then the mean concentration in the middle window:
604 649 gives 0.14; 85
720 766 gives 0.18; 87.9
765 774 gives -0.12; 118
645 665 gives -0.04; 102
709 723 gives 0.03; 100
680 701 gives -0.09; 109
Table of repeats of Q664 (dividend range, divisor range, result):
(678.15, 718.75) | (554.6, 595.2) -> 1.16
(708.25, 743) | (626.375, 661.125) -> 0.93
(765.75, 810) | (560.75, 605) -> 1.22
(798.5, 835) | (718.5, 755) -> 1.33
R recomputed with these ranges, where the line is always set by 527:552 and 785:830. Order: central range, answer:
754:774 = -1.7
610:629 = 2.9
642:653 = 0.3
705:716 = 0.0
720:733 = 3.7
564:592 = 2.7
